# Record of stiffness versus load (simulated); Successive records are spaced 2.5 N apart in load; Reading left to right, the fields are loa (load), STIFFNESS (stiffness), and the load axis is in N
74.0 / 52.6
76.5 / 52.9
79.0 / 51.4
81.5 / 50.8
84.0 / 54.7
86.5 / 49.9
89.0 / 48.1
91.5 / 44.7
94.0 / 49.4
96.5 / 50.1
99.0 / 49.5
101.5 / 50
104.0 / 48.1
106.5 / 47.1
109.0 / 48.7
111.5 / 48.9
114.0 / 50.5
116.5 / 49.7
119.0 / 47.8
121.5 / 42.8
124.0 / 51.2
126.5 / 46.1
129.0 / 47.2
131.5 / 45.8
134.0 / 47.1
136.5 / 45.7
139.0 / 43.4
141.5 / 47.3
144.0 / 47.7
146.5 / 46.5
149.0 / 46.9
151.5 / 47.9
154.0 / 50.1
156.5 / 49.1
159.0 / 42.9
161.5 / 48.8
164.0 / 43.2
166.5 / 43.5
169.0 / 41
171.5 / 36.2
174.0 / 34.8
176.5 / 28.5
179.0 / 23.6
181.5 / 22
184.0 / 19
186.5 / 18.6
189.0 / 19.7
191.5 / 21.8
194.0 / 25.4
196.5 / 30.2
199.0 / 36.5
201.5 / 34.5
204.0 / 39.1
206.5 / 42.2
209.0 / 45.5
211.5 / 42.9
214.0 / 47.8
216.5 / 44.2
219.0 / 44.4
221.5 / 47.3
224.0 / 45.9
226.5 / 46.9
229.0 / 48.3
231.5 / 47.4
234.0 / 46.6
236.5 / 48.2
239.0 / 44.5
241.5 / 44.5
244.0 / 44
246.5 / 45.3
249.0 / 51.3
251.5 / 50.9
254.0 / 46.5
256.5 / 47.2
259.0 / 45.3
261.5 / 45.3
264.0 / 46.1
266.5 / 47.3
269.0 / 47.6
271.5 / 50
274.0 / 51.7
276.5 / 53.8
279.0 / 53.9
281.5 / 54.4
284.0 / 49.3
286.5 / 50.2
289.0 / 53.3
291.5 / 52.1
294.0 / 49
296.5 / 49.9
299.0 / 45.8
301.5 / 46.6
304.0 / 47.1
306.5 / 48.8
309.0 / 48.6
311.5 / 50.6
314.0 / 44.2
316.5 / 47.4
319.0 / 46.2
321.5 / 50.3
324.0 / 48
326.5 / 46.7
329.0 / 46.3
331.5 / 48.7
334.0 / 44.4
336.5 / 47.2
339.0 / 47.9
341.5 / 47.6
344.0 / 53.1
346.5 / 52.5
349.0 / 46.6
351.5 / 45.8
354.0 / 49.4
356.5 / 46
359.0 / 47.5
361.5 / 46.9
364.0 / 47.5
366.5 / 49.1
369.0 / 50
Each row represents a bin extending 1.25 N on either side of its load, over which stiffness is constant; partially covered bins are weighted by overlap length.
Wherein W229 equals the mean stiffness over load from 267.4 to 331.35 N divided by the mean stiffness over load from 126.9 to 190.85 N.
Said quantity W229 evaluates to 1.25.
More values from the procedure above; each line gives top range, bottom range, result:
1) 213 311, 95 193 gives 1.15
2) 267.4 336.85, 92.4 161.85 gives 1.03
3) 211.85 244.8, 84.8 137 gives 0.96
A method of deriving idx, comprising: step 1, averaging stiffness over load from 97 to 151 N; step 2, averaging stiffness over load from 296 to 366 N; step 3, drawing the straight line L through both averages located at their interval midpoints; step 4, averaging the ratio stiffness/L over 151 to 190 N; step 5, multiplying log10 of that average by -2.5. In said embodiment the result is 0.32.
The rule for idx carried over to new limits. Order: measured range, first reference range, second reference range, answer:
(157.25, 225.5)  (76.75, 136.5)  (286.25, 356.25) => 0.32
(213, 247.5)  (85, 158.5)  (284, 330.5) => 0.05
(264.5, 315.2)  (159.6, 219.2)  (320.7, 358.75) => -0.14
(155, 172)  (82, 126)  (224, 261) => 0.10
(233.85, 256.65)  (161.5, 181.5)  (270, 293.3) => -0.01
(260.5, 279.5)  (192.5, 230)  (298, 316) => -0.10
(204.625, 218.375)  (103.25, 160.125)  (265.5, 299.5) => 0.11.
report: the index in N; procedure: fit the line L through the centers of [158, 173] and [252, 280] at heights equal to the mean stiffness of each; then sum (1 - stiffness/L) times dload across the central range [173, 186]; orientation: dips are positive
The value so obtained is 5.5 N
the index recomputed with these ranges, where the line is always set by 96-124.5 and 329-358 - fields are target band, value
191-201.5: 4.06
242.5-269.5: 0.73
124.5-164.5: 1.45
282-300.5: -0.74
